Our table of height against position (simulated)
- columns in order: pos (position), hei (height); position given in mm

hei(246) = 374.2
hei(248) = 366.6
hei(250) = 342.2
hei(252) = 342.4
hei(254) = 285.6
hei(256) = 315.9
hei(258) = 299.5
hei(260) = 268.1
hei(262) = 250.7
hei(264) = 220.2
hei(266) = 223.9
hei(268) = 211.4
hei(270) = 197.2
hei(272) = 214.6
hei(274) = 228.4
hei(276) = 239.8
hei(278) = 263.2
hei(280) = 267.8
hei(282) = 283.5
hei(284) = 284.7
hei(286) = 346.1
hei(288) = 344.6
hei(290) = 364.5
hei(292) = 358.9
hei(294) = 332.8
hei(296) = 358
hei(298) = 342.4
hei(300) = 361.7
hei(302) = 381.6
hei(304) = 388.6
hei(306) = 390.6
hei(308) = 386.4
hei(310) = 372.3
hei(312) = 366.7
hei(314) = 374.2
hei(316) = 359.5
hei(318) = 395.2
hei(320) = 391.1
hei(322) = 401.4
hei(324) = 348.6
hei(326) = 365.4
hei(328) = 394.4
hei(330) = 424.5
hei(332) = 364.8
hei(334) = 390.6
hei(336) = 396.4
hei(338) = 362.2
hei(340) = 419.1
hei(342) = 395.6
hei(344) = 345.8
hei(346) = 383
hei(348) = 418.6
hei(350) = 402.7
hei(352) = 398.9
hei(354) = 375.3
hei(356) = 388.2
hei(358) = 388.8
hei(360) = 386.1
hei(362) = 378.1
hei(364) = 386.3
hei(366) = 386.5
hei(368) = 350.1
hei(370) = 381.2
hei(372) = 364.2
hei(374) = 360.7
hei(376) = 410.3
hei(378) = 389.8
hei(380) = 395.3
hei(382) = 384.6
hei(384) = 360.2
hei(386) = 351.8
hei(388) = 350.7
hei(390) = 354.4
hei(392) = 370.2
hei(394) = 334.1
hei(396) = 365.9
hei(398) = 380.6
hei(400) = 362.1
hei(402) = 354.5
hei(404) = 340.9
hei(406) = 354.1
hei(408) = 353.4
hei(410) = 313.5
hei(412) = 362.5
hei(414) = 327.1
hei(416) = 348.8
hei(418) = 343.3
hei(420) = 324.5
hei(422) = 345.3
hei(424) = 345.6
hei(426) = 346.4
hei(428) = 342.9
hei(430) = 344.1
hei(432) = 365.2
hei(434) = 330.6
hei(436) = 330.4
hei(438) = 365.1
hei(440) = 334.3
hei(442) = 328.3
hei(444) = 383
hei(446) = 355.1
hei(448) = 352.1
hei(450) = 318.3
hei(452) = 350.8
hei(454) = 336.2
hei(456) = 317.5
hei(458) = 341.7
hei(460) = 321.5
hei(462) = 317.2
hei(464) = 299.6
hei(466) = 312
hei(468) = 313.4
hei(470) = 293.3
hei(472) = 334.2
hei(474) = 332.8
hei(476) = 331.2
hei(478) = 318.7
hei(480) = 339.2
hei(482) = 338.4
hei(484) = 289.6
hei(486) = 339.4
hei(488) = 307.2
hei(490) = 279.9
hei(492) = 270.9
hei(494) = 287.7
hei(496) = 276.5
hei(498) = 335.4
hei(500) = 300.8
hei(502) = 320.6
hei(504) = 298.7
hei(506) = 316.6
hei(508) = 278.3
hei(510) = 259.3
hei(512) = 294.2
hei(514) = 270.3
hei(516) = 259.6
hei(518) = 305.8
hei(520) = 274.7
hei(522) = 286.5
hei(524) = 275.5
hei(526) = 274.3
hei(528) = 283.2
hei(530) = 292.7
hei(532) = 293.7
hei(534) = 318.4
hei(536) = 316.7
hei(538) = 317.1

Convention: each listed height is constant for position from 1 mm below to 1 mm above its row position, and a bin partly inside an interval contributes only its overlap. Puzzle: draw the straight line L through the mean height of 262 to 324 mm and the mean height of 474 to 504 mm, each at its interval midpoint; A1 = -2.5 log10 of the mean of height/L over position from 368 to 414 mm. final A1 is -0.15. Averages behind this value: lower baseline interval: 321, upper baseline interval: 310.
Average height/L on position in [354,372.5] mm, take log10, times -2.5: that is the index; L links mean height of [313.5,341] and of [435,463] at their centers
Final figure -0.022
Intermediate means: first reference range 385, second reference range 339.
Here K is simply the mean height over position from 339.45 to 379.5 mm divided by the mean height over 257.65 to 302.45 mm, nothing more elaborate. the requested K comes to 1.3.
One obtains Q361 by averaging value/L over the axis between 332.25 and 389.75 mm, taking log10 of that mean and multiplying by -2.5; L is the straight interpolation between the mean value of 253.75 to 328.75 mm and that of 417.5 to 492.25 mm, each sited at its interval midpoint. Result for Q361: -0.17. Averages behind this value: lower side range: 321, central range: 382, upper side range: 330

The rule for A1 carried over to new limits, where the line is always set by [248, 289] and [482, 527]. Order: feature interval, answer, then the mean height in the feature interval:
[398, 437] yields -0.21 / 345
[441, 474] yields -0.15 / 330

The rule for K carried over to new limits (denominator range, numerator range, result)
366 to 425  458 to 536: 0.84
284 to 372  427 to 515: 0.85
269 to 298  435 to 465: 1.15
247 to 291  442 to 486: 1.17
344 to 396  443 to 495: 0.85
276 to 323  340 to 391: 1.09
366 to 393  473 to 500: 0.84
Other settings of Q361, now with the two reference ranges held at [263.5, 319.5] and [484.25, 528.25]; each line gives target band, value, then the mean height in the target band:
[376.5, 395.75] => -0.20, 367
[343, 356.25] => -0.24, 387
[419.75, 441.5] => -0.15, 343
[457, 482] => -0.09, 322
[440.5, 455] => -0.16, 346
